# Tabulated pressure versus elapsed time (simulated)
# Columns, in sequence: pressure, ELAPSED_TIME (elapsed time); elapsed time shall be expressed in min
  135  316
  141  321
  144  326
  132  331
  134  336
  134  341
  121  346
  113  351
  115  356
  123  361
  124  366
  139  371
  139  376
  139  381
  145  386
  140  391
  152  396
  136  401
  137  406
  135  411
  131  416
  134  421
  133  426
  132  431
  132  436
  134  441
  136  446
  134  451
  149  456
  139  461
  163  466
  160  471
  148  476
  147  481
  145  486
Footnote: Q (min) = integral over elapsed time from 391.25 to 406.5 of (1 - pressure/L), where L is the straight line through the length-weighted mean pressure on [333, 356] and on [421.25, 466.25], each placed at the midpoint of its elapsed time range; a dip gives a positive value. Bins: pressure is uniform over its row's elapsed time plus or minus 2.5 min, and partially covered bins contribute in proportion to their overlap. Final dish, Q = -1.2 min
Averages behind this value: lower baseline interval 124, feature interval 142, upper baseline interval 138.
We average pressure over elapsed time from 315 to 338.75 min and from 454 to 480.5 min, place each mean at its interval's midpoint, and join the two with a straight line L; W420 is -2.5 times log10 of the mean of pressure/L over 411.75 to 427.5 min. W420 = 0.11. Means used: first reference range 137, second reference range 151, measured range 133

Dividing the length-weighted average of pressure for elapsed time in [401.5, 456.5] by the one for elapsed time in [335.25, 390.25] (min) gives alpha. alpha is 1.0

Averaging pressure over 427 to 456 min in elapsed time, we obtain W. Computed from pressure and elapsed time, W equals 135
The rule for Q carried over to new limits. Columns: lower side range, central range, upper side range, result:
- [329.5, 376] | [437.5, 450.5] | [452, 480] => 1.0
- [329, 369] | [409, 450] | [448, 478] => 2.4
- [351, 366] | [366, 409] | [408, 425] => -4.7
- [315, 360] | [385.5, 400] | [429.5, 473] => -1.0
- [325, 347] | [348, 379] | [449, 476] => 2.5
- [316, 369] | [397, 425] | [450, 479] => 1.0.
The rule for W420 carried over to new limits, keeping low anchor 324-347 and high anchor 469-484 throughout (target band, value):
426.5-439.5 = 0.105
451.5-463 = 0.047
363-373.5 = 0.053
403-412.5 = 0.050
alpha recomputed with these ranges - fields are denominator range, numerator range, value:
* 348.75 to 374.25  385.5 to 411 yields 1.14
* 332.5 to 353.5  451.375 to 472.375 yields 1.20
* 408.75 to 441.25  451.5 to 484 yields 1.13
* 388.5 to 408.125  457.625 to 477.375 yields 1.08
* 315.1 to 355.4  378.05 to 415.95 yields 1.07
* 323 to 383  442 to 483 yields 1.13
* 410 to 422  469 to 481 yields 1.14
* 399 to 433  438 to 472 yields 1.08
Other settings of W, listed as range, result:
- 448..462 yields 141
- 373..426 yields 139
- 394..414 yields 139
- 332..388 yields 130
